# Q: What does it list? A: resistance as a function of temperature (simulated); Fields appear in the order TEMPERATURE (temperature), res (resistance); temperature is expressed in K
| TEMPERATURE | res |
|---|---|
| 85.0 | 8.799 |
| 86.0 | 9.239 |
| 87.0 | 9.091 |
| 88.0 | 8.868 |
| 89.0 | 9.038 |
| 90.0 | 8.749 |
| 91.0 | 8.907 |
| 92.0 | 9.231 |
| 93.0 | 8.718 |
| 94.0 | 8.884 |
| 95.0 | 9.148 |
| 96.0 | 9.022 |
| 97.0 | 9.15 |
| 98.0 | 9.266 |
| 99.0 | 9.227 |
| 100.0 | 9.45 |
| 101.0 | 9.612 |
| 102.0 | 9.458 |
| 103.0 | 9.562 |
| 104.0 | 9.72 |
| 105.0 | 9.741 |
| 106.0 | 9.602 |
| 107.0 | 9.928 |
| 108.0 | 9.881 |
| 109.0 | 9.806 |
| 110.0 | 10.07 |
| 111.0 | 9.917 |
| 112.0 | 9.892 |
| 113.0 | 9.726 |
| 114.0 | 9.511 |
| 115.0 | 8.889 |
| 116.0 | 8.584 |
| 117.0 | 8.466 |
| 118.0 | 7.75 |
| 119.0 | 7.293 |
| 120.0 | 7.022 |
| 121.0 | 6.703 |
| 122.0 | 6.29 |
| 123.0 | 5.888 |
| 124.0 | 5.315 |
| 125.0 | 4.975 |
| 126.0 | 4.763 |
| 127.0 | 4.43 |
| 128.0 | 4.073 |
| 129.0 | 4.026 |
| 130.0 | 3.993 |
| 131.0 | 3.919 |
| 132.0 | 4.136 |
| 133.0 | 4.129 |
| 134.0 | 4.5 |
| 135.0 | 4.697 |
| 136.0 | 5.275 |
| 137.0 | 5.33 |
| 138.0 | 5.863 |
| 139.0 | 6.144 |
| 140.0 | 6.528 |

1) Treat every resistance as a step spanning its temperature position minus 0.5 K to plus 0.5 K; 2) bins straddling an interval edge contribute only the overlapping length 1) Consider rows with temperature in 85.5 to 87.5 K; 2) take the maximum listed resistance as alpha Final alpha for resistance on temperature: 9.239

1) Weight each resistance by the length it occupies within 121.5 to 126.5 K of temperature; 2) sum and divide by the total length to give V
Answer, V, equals 5.45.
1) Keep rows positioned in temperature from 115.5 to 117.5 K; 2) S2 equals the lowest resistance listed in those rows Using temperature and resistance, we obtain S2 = 8.466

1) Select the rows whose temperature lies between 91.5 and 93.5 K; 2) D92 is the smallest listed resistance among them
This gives 8.718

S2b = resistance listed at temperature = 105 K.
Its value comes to 9.741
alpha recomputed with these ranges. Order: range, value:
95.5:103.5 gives 9.612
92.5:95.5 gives 9.148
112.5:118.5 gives 9.726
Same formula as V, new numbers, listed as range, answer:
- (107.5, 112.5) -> 9.91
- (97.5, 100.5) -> 9.31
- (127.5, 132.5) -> 4.03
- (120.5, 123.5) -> 6.29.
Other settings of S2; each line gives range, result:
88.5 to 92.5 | 8.749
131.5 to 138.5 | 4.129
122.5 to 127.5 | 4.43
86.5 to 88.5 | 8.868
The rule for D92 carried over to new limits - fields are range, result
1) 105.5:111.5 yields 9.602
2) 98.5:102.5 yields 9.227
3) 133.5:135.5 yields 4.5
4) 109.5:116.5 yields 8.584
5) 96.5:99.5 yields 9.15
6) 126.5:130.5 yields 3.993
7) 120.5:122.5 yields 6.29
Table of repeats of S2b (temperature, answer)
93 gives 8.718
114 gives 9.511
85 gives 8.799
